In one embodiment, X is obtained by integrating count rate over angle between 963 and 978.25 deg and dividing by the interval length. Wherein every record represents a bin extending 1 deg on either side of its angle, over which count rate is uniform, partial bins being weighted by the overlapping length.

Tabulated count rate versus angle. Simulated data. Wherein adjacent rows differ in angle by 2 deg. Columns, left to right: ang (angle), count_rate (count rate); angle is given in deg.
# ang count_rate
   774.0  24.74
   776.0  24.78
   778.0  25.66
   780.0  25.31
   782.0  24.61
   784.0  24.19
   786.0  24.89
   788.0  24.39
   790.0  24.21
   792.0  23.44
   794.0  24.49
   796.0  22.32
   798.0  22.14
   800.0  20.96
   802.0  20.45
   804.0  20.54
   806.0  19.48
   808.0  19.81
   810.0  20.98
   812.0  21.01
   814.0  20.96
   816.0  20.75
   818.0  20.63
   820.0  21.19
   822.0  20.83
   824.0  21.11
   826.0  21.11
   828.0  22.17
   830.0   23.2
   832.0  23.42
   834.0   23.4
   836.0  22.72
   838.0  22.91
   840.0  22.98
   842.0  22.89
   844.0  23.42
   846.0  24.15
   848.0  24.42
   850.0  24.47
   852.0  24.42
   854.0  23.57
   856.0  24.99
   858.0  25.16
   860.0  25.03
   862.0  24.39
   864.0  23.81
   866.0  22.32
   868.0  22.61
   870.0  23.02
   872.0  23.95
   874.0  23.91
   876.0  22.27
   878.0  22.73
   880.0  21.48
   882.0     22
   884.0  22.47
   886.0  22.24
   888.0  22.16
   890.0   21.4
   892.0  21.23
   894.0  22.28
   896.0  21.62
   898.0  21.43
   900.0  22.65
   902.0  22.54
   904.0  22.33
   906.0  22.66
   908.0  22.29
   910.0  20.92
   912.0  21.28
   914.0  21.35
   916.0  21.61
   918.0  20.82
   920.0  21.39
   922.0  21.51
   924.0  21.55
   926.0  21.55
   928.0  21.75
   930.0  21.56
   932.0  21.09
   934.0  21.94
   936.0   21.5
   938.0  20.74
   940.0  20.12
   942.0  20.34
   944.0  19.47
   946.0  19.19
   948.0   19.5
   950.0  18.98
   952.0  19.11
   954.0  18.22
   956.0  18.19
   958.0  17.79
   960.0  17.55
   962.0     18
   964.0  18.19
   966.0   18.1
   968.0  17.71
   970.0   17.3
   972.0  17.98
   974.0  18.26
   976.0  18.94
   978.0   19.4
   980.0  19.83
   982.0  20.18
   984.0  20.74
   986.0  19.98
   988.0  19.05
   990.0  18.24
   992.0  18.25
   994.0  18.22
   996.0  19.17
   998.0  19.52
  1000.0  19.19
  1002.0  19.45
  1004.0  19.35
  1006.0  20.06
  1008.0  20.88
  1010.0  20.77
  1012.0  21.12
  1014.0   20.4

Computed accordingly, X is 18.2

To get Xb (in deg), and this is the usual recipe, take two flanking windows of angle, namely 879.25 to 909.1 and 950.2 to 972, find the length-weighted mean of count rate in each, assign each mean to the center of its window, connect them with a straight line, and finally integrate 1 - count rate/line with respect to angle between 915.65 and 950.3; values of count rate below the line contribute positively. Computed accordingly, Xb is -1.93 deg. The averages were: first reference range 22.1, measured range 20.8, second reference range 18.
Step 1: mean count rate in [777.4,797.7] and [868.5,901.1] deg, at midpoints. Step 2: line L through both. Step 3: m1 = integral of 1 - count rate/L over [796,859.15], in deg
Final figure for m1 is 3.1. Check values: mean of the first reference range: 24.2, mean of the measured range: 22.3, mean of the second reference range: 22.3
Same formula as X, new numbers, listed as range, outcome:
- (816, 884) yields 23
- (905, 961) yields 20.5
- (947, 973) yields 18.2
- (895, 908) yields 22.2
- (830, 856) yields 23.6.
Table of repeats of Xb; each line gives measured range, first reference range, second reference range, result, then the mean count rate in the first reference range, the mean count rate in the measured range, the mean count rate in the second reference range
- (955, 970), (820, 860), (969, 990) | 1.32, 23.2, 17.9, 19.1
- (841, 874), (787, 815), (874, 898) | -2.93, 21.8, 23.9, 22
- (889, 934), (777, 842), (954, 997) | -3.61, 22.4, 21.7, 18.6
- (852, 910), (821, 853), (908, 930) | -1.70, 23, 22.8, 21.4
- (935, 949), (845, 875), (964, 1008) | 0.44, 24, 20.1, 19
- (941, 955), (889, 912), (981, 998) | 0.84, 21.9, 19.3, 19.2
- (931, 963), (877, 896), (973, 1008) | 1.51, 22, 19.5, 19.3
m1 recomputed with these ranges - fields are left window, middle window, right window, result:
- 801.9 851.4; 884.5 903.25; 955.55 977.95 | -1.7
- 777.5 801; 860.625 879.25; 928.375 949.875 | -1.0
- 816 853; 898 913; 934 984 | -1.0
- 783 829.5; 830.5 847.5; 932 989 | -1.6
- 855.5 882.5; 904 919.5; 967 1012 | 0.2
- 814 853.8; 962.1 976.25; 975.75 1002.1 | 1.2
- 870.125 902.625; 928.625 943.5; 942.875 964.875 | -1.1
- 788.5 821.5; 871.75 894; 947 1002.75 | -2.3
